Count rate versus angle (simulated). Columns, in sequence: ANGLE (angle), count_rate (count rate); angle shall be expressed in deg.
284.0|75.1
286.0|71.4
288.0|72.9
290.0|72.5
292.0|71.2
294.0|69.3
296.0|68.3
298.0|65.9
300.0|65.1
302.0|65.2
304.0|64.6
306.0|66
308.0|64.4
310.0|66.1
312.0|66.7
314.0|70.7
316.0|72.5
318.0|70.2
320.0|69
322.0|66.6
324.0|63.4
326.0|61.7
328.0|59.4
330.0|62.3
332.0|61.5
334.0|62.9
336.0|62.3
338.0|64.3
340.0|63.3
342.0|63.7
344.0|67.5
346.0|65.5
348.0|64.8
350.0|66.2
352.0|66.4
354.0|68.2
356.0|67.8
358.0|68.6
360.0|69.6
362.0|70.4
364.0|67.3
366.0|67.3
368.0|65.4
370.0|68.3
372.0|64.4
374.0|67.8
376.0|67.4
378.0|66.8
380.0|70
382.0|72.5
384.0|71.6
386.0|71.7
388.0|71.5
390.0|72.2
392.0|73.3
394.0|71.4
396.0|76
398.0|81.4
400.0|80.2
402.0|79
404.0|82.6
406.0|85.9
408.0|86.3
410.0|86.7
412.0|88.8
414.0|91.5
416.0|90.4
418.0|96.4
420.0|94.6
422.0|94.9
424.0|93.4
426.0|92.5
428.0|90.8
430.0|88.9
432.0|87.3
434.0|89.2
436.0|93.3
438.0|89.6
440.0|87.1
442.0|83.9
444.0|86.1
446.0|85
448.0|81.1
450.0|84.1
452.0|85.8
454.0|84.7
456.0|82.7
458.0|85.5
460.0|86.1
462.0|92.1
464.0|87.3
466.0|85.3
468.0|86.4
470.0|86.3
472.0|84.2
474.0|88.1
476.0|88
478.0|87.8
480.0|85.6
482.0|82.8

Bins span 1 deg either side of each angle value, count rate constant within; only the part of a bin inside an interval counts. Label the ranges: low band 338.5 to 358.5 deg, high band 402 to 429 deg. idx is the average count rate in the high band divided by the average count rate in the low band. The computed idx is 1.4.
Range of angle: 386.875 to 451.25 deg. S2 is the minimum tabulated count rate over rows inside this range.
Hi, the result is 71.4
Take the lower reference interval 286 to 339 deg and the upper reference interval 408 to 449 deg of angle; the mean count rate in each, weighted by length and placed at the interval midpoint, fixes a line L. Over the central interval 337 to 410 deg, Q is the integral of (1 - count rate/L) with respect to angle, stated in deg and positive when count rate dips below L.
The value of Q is 7.1 deg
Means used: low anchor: 66.4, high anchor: 89.5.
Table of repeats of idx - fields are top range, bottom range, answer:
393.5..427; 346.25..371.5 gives 1.29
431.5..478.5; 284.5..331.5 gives 1.29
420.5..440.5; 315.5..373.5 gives 1.38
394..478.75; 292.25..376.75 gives 1.31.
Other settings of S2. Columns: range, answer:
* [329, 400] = 61.5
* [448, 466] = 81.1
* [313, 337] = 59.4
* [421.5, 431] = 88.9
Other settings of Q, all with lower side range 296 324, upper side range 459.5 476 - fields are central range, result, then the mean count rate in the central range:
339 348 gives 0.80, 65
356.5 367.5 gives 0.78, 68.5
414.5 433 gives -2.42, 92.1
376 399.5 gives 1.35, 72.5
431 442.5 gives -0.76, 88.6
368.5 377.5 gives 0.98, 66.9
